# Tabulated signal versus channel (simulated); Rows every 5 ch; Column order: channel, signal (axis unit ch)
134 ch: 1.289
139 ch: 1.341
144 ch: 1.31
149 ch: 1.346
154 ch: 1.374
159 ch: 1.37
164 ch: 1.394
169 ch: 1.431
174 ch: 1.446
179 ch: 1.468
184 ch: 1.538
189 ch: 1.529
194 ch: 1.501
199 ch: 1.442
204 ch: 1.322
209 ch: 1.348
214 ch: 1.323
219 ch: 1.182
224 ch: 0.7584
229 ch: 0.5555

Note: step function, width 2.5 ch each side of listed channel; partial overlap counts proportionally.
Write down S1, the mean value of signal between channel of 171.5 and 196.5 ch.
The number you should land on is 1.5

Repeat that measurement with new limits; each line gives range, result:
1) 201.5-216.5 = 1.33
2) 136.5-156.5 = 1.34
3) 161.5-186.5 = 1.46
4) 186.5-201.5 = 1.49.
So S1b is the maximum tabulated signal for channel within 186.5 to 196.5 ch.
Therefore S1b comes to 1.529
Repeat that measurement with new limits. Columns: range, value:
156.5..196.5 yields 1.538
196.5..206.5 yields 1.442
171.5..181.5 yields 1.468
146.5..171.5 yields 1.431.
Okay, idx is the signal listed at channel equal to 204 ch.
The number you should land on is 1.322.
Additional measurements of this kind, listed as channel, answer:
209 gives 1.348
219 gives 1.182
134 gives 1.289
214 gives 1.323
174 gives 1.446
